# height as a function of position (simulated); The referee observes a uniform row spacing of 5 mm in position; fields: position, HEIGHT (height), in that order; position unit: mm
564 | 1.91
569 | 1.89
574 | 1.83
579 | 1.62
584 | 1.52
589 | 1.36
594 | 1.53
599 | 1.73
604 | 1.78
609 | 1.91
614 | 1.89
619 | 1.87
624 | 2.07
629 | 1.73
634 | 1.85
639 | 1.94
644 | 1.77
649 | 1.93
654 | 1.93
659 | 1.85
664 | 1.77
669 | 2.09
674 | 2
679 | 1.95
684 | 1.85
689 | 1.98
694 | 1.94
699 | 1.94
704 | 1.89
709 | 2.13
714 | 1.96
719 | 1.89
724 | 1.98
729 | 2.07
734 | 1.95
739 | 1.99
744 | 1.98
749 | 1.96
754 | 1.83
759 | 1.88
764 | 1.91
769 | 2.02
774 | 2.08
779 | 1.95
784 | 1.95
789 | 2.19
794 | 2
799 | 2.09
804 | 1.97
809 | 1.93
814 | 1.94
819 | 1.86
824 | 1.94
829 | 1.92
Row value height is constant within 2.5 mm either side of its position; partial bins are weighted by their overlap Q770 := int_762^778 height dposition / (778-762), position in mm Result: 2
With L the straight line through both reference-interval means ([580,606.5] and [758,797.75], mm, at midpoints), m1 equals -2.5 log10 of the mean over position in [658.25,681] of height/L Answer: -0.10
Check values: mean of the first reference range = 1.59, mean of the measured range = 1.94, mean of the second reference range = 2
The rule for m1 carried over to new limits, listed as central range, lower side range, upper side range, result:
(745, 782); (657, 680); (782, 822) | 0.014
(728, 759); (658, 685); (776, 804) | 0.021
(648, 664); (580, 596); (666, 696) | -0.027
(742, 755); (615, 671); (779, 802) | 0.038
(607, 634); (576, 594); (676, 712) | -0.143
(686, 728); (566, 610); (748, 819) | -0.061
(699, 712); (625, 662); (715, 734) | -0.025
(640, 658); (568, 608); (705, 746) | -0.044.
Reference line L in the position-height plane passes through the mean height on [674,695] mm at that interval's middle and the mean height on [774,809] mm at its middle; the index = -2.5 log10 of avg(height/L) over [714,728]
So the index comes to 0.01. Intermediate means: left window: 1.94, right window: 2.02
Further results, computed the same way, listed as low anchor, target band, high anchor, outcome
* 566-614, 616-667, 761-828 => -0.06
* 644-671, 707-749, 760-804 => -0.01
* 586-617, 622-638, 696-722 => -0.07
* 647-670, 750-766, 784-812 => 0.06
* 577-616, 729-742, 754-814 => -0.05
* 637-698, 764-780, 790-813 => -0.01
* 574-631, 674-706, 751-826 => -0.05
